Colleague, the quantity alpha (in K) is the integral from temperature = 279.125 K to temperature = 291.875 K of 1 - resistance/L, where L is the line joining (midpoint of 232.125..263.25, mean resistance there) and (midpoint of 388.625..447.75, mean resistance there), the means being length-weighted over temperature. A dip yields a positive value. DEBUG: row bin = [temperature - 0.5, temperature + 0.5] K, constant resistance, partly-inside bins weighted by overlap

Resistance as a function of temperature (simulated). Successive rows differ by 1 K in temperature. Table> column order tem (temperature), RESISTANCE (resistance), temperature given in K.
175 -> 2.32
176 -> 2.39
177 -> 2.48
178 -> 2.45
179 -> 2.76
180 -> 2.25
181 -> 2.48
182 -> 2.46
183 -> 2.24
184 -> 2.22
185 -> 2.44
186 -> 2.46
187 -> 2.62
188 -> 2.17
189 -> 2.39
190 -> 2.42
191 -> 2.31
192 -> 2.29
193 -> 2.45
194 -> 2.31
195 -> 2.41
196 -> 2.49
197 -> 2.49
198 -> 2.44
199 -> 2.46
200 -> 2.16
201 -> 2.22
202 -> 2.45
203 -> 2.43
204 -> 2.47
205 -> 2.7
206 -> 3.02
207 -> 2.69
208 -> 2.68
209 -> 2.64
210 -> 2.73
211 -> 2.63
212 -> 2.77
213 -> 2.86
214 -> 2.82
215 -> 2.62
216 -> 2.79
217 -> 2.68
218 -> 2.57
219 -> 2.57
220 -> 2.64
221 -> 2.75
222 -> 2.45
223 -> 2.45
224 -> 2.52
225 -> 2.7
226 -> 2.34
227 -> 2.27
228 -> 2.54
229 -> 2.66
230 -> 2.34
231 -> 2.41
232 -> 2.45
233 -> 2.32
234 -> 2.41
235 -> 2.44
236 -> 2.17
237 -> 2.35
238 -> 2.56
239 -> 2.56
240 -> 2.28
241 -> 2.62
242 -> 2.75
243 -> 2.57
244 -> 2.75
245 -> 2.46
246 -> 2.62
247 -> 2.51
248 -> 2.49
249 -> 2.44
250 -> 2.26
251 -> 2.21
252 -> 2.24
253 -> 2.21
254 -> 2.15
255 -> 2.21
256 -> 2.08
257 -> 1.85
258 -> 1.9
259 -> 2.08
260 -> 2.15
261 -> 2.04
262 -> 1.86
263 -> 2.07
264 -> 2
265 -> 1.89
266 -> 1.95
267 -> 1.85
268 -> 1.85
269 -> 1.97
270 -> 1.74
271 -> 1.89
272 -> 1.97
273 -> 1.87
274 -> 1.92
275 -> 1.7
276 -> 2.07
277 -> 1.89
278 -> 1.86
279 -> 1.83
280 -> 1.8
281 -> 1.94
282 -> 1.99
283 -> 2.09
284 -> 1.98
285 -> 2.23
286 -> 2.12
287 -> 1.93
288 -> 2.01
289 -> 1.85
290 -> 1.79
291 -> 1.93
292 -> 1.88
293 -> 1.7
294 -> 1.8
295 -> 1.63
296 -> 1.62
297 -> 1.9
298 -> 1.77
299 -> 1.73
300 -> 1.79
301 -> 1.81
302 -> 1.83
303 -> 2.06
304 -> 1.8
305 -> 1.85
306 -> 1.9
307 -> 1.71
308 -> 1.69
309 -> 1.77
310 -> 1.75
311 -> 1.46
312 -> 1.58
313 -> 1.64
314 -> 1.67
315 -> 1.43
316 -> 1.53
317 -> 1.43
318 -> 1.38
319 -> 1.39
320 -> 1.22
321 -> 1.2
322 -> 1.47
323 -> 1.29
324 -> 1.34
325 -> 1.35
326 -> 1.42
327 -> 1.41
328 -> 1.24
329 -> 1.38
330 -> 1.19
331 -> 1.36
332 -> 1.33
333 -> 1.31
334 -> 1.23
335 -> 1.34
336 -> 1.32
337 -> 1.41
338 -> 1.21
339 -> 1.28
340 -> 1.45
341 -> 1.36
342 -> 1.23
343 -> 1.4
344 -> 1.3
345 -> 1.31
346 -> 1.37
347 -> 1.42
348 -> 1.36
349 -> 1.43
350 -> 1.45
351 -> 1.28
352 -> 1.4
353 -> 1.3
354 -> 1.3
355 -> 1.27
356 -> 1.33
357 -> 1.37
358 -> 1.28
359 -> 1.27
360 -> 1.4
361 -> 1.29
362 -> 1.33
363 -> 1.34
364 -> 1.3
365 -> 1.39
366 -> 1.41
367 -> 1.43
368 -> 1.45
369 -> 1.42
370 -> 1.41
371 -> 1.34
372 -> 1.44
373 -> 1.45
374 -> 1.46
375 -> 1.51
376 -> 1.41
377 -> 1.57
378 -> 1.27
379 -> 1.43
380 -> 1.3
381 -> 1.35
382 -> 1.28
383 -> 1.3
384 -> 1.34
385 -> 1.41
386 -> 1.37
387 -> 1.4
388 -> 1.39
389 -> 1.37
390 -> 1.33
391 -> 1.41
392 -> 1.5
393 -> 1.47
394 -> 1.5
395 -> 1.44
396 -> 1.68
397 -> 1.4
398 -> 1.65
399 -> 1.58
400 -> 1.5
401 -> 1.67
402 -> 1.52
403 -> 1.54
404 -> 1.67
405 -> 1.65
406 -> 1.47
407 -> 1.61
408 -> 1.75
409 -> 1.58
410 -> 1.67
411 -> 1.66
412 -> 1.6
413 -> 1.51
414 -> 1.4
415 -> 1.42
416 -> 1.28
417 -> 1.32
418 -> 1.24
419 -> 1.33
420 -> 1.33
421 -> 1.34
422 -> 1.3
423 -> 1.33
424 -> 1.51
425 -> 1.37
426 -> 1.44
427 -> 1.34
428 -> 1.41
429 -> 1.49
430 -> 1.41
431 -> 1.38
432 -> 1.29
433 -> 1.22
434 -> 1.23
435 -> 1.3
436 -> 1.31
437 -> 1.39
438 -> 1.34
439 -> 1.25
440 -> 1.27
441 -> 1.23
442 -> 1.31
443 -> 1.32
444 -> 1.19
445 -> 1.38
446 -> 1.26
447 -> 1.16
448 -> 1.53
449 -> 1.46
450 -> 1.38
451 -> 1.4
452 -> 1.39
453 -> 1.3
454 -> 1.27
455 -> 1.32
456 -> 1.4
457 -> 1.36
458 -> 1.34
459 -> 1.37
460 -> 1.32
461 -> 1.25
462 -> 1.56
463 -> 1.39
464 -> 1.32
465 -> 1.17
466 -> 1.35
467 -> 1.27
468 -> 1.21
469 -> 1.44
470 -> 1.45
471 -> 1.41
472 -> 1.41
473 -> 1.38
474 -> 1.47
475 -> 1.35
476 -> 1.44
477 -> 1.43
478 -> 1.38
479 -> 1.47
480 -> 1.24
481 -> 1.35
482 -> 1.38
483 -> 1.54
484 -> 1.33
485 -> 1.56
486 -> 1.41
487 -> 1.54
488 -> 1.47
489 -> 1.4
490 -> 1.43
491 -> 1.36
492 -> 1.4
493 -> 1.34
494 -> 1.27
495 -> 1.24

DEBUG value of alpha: 0.9 K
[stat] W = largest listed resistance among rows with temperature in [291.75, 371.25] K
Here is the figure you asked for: 2.06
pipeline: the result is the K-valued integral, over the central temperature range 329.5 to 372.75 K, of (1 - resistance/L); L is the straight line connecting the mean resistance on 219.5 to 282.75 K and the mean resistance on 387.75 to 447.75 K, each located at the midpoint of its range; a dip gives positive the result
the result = 9.8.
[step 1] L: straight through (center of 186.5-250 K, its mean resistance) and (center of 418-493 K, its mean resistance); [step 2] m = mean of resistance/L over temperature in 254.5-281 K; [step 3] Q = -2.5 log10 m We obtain 0.18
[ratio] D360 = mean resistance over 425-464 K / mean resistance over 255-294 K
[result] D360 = 0.69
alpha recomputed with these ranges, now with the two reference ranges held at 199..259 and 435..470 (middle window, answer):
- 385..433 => 2.8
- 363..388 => 4.8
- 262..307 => 6.3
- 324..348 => 7.4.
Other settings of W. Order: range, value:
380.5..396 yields 1.68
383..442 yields 1.75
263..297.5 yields 2.23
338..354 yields 1.45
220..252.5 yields 2.75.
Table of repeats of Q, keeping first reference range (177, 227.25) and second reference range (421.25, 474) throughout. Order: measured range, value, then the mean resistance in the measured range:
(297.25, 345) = 0.29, 1.49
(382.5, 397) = 0.14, 1.42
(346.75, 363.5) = 0.31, 1.34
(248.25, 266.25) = 0.08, 2.1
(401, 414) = -0.04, 1.6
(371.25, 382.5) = 0.20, 1.4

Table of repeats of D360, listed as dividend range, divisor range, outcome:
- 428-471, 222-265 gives 0.57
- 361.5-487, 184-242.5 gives 0.56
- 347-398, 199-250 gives 0.55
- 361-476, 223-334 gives 0.72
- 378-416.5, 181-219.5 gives 0.59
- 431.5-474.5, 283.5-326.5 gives 0.79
